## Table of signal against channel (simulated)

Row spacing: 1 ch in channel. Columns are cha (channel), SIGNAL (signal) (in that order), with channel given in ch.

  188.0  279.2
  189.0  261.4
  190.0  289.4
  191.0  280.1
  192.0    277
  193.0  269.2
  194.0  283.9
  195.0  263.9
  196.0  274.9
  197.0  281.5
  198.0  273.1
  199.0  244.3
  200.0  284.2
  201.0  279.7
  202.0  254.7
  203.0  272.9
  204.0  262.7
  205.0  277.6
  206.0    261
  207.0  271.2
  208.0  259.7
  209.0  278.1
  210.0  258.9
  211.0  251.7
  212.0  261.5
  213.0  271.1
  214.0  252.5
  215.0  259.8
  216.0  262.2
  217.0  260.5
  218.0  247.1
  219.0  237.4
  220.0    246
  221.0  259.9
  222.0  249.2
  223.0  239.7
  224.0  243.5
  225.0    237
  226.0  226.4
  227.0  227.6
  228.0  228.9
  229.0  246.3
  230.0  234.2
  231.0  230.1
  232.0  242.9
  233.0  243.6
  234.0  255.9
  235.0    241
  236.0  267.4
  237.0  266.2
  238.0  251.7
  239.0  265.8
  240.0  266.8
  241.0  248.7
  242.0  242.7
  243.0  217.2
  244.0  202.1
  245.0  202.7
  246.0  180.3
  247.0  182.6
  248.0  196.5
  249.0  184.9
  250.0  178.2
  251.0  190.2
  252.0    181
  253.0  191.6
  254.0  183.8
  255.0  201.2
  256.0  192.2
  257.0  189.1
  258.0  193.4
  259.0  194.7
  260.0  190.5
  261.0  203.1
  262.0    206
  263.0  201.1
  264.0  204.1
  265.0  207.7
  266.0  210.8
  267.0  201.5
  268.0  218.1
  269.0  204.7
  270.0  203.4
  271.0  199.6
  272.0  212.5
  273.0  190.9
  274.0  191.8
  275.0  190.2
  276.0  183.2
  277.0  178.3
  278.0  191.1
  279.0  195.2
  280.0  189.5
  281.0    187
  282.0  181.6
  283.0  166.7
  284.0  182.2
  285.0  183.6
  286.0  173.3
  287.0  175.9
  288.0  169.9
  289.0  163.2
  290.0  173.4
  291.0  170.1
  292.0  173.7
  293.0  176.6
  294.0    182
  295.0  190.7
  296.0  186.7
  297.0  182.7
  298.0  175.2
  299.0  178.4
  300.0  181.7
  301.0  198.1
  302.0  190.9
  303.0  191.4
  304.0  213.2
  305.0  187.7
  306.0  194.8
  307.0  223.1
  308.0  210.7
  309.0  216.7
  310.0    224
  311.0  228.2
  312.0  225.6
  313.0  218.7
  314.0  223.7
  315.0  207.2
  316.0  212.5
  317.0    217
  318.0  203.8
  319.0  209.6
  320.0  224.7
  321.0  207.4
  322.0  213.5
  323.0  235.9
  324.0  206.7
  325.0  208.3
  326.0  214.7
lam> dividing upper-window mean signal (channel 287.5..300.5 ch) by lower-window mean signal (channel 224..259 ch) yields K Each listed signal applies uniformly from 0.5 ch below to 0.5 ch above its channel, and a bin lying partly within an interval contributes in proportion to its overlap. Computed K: 0.80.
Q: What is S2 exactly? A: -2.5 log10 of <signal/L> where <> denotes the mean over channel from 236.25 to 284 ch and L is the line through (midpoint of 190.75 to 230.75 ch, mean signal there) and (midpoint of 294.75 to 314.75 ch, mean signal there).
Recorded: 0.13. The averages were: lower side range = 258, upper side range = 202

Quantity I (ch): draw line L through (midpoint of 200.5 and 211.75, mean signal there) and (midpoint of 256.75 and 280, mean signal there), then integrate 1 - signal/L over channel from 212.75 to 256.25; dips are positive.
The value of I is 1.0 ch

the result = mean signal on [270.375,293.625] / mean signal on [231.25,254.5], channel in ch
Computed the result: 0.8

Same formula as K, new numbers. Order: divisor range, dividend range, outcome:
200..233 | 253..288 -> 0.76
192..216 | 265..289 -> 0.71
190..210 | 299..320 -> 0.77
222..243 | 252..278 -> 0.81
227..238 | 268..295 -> 0.75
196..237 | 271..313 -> 0.75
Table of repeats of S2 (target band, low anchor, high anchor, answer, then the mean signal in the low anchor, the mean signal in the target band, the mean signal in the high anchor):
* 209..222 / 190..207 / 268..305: -0.005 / 272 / 256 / 186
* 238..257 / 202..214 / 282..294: 0.071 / 265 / 207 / 174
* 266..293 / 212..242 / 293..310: 0.130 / 249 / 187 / 194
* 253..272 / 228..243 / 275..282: 0.048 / 248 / 200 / 187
